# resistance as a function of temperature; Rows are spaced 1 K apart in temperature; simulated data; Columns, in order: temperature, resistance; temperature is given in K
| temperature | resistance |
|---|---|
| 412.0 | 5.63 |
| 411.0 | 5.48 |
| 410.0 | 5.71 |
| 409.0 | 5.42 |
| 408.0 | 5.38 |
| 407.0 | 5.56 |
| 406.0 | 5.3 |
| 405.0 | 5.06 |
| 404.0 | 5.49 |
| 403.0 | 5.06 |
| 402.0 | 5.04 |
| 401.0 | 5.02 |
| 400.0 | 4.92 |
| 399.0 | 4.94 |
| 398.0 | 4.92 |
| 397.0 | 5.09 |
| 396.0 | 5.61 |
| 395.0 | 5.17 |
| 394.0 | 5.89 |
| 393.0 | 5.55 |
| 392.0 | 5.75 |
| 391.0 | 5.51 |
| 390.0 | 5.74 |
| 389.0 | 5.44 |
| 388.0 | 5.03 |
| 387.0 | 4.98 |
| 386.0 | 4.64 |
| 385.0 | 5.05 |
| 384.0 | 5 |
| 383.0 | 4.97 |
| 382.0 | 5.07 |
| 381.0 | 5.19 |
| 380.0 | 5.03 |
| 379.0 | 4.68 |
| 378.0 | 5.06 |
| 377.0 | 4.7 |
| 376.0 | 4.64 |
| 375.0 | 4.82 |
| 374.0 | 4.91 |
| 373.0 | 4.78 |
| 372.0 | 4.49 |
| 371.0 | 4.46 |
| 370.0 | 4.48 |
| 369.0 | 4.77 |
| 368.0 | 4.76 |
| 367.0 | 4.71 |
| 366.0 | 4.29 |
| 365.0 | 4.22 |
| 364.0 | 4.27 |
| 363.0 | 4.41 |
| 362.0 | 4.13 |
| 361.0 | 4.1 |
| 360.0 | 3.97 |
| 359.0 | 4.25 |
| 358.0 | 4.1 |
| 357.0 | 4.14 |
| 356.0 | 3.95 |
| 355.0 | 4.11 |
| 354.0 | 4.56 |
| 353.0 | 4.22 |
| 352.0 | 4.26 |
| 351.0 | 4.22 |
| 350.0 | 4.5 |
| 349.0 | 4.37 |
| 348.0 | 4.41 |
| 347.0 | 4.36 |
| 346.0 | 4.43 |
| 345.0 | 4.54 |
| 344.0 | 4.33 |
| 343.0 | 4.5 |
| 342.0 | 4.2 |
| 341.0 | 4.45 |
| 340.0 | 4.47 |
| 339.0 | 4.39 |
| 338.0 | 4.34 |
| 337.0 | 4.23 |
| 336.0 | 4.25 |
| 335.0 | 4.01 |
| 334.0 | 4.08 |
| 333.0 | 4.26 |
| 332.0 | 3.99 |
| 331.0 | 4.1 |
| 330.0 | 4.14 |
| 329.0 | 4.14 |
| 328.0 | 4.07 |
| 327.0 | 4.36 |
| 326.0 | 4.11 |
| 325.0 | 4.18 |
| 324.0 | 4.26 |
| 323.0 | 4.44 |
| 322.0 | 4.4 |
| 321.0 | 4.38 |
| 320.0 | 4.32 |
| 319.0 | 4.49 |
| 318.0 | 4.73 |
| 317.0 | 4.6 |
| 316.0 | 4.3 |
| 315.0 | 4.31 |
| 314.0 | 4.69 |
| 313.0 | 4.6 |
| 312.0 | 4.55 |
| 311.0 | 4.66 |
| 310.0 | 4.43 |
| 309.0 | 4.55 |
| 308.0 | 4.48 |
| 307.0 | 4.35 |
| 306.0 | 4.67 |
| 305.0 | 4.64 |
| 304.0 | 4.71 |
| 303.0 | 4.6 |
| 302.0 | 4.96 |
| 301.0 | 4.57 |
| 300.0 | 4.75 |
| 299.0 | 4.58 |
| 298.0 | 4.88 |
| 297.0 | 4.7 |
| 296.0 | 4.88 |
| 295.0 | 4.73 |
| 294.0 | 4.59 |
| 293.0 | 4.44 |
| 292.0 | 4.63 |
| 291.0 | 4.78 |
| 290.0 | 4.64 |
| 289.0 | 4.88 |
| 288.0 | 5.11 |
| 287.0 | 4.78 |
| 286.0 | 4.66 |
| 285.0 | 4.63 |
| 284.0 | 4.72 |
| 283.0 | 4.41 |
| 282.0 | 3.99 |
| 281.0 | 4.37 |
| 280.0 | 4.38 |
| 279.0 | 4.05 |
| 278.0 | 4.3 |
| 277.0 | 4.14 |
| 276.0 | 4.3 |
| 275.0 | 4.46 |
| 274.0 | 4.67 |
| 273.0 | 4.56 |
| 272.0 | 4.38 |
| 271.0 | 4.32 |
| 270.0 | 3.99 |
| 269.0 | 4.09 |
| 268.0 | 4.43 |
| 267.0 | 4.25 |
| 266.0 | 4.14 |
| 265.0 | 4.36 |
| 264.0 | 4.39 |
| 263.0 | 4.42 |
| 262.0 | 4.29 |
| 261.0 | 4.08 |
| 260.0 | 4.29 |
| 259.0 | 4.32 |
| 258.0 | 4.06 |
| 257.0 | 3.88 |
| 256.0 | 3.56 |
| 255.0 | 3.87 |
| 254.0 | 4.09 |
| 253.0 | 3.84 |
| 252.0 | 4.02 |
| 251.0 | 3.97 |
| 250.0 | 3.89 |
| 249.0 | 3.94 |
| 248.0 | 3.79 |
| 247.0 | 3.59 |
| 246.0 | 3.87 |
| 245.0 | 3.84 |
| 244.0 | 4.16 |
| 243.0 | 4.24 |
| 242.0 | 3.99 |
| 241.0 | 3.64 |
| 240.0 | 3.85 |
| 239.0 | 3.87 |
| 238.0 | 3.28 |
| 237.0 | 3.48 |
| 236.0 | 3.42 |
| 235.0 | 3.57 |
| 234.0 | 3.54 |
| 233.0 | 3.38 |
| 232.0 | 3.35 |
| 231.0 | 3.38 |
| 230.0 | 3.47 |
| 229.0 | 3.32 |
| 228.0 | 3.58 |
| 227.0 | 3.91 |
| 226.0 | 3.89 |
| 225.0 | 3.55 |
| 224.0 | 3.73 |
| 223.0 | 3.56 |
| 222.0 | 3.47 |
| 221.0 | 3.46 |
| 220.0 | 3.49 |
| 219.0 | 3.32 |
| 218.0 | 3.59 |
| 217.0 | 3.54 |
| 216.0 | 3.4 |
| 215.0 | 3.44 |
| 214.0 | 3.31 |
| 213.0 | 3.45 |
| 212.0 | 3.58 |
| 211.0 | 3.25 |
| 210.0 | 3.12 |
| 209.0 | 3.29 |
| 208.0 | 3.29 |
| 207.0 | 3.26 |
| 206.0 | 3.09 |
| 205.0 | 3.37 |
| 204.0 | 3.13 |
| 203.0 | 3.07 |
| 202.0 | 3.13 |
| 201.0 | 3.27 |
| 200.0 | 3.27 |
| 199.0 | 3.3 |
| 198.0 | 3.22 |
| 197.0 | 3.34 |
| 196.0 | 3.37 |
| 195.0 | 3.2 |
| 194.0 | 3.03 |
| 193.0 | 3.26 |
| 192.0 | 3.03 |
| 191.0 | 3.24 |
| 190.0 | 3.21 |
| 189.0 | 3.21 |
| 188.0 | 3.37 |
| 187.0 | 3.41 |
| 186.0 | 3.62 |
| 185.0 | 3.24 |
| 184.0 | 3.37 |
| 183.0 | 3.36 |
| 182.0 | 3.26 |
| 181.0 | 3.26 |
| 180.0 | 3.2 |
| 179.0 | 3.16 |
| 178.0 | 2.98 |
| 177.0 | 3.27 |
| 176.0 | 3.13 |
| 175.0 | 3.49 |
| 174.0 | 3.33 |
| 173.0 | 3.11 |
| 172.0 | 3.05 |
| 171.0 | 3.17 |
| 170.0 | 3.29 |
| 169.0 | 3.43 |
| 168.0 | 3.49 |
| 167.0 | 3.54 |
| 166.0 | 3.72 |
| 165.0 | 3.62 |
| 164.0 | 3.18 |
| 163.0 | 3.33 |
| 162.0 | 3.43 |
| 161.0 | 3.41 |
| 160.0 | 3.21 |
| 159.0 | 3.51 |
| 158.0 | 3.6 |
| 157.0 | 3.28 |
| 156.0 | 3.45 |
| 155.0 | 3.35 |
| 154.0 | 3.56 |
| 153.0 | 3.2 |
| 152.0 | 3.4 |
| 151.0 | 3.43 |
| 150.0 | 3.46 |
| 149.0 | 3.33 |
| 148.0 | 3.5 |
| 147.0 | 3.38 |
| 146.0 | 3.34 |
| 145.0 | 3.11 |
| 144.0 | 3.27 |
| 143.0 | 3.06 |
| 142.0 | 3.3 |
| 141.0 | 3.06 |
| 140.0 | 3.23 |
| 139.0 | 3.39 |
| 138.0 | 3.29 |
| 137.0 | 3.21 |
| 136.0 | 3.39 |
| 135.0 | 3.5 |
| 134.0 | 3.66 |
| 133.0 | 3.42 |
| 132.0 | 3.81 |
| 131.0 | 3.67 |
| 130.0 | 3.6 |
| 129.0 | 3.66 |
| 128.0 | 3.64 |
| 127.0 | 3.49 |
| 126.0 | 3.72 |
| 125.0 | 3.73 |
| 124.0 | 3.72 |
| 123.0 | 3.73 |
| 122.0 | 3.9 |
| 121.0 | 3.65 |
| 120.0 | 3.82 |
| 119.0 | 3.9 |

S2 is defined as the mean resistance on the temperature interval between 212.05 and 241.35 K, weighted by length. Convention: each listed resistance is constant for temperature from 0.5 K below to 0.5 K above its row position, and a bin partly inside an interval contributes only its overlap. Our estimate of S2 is 3.53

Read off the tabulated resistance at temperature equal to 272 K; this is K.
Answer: 4.38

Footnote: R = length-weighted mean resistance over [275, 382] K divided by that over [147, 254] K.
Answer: 1.30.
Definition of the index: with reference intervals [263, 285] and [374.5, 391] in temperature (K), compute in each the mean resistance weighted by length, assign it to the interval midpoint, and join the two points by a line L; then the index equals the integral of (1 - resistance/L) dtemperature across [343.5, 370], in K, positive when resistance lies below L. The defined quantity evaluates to 2.9 K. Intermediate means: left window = 4.33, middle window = 4.33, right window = 5.02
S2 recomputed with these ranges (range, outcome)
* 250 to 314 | 4.42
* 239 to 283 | 4.12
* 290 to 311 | 4.65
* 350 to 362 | 4.18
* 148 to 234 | 3.36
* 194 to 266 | 3.63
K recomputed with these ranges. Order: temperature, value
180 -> 3.2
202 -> 3.13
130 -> 3.6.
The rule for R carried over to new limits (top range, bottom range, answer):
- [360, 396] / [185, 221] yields 1.48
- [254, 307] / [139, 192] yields 1.34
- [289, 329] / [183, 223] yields 1.37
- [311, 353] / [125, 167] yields 1.27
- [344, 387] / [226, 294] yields 1.11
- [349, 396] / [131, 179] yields 1.41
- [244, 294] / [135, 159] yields 1.28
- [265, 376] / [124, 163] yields 1.29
